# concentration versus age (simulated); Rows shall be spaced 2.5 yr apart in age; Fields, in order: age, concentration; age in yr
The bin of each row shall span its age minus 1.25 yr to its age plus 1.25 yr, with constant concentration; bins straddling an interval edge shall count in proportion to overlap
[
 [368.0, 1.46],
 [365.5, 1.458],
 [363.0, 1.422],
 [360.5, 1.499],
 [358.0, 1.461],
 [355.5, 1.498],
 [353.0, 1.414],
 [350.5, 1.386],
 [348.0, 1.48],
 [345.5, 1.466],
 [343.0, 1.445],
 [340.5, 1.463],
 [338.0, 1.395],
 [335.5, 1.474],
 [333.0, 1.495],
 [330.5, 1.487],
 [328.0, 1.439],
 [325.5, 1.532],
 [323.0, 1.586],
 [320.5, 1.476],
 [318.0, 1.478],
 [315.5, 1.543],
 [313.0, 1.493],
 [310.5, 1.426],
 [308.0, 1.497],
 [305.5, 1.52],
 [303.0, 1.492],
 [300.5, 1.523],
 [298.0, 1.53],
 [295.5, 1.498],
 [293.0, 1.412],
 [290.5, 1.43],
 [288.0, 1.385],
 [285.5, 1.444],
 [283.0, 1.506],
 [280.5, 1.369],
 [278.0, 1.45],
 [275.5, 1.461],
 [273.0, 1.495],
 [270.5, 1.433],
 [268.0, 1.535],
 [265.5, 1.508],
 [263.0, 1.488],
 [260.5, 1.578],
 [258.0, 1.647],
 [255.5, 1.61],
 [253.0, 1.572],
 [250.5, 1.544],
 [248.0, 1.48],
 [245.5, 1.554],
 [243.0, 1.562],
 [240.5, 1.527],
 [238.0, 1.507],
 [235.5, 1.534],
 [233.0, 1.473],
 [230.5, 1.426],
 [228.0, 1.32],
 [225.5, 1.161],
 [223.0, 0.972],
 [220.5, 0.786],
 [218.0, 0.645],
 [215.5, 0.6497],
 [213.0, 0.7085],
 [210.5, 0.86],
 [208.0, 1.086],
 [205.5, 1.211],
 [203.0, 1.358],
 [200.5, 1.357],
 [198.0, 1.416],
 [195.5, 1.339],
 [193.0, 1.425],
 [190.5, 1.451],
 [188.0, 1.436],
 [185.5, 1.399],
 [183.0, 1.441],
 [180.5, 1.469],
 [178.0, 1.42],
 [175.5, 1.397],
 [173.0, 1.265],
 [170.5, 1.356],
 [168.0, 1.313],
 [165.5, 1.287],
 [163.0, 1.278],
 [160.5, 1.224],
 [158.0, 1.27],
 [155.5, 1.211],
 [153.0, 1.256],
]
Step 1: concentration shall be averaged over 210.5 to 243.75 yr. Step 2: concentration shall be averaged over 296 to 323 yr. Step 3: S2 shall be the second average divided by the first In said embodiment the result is 1.30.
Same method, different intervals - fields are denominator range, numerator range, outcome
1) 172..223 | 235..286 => 1.26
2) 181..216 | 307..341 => 1.20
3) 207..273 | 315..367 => 1.12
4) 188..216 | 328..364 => 1.22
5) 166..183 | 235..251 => 1.11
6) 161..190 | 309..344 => 1.08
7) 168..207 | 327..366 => 1.06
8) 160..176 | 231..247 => 1.17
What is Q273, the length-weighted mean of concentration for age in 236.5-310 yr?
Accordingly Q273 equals 1.5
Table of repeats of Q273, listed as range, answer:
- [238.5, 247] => 1.54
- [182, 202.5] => 1.41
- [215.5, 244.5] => 1.24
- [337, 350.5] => 1.44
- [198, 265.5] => 1.3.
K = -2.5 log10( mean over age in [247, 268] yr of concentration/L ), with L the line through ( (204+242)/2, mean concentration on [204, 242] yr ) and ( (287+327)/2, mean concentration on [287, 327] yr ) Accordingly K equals -0.21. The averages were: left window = 1.13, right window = 1.49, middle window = 1.55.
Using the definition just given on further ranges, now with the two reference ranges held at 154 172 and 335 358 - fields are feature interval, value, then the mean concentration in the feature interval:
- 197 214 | 0.151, 1.14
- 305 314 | -0.051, 1.48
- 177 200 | -0.096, 1.42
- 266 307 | -0.059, 1.47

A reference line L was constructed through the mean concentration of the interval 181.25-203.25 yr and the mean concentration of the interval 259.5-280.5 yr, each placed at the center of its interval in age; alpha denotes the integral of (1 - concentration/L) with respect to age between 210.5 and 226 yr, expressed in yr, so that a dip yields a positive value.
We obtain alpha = 6.8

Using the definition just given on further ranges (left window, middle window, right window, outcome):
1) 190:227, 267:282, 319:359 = -2.1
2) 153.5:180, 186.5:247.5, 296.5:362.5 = 5.2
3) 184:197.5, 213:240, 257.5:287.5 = 5.8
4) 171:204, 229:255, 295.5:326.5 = -1.3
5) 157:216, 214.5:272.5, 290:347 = -0.3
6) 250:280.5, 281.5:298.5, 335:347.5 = 0.5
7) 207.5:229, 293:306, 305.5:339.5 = -1.4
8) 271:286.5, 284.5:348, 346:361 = -1.0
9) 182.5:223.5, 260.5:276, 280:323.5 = -1.5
